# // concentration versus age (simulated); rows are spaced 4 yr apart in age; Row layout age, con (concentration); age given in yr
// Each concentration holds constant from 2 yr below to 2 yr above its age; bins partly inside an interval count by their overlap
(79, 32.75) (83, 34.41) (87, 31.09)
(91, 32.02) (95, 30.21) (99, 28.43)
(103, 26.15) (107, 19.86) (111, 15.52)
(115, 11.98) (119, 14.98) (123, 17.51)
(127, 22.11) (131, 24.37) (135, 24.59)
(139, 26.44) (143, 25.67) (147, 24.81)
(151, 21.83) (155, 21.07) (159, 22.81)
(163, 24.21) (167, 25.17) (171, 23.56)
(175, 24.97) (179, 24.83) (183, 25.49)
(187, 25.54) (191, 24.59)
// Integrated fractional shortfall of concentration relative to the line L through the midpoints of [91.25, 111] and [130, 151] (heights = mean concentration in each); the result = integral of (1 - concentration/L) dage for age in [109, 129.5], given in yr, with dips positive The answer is 7.0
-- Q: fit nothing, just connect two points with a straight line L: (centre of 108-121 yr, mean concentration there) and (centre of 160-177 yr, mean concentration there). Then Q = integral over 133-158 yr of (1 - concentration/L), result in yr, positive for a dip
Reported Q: -4.9 yr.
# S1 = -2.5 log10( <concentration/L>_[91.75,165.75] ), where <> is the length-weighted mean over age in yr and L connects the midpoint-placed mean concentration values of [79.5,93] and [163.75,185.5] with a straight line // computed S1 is 0.26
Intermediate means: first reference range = 32.5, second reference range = 24.8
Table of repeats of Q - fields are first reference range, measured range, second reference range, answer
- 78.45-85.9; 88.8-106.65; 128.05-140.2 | 1.48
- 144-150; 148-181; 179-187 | 1.72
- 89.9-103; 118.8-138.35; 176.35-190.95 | 4.36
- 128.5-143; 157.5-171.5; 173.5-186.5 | 0.62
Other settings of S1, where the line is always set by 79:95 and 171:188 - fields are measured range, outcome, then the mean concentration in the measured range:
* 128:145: 0.13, 25.1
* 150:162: 0.21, 22.1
